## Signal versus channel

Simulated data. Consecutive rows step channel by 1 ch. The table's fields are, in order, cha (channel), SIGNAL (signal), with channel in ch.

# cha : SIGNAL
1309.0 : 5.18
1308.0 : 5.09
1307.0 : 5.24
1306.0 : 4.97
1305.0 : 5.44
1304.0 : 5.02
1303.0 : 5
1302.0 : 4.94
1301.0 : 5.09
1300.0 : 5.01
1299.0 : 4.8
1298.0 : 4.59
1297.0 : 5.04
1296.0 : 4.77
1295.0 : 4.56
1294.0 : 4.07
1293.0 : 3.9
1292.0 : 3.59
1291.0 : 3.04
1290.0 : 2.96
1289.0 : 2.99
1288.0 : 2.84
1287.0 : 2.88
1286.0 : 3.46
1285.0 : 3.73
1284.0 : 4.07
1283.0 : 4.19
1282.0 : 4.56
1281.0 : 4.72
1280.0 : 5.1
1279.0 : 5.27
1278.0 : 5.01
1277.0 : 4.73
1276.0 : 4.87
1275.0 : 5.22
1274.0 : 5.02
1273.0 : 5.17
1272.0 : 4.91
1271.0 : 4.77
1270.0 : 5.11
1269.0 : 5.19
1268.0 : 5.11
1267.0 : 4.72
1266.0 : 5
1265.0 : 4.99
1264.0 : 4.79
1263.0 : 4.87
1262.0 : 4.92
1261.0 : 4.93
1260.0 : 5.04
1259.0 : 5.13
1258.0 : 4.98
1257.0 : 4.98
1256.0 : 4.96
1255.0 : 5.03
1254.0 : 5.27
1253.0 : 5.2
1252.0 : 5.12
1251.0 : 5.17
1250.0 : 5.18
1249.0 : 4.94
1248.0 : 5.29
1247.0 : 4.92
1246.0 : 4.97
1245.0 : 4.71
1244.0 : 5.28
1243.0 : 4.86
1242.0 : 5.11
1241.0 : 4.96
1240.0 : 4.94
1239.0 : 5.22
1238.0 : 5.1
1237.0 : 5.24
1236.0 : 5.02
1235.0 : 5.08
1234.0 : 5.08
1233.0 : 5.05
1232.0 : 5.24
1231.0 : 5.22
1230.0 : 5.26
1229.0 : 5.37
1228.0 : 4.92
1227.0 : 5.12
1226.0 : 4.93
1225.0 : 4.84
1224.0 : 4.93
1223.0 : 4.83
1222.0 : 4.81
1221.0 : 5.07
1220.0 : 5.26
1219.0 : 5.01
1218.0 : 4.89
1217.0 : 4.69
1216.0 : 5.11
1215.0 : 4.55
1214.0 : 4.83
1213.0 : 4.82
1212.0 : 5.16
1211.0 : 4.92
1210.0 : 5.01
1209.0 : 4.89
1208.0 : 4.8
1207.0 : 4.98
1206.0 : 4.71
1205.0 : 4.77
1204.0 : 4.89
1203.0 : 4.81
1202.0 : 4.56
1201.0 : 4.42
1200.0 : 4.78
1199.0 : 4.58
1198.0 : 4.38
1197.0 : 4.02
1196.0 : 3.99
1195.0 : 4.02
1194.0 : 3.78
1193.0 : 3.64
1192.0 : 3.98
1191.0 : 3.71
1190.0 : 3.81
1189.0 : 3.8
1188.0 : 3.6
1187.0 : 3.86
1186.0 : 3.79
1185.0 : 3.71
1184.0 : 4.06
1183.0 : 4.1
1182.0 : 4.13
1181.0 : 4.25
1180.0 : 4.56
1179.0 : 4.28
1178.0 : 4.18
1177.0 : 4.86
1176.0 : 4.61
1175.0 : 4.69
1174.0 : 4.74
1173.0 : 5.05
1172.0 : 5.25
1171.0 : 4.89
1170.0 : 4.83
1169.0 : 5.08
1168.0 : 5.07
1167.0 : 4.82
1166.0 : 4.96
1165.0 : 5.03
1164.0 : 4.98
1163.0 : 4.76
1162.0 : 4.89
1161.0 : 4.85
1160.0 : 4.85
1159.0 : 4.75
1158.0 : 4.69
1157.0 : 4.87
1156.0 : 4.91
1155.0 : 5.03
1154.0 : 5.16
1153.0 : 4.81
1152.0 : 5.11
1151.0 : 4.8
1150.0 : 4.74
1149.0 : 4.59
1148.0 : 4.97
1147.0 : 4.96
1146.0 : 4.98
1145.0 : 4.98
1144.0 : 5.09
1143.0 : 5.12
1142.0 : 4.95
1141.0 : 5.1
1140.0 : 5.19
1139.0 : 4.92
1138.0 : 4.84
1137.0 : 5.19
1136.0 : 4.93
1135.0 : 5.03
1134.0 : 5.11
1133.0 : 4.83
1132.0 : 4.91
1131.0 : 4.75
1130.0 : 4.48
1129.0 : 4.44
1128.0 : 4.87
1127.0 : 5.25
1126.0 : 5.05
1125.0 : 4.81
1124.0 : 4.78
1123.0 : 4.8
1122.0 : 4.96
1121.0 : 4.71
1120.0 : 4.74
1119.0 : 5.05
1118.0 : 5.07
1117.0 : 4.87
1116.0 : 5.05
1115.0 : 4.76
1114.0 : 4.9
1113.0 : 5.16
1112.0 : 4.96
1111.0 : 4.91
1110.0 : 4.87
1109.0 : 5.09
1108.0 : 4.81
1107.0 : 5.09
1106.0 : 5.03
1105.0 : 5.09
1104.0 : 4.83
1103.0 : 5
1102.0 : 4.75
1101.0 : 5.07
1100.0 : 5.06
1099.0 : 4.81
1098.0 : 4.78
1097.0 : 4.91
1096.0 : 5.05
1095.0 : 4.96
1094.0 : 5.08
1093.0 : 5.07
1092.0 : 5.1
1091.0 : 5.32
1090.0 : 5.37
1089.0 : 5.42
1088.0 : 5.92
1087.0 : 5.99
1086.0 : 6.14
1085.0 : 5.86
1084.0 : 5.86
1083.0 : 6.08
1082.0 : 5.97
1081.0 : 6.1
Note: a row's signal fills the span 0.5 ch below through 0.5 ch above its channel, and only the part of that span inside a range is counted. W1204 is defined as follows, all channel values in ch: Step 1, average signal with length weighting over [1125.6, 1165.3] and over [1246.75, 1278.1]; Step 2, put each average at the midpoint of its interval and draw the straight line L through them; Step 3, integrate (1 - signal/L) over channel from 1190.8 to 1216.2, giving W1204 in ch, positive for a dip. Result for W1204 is 2.2 ch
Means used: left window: 4.92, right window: 5.02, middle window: 4.55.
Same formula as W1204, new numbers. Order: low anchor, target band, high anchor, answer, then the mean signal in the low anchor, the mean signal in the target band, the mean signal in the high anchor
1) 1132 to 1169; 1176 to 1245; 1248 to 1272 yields 4.6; 4.94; 4.65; 5.02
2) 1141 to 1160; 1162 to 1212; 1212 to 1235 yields 4.7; 4.92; 4.49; 5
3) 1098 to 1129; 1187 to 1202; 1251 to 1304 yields 2.3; 4.93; 4.05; 4.63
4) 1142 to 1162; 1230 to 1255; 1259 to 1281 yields -0.6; 4.91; 5.09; 4.98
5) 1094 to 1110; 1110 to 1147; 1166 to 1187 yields -1.0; 4.96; 4.93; 4.54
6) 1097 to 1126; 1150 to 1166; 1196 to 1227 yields -0.1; 4.92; 4.9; 4.8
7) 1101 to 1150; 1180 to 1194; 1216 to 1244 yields 3.1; 4.93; 3.9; 5.04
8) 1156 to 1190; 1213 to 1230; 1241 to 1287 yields -0.8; 4.56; 4.95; 4.88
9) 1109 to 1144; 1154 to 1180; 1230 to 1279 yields 0.7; 4.93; 4.84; 5.04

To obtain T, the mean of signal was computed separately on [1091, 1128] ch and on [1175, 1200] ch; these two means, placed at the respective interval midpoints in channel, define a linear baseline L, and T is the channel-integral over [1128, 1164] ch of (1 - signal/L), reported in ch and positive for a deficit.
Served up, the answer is -2.8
